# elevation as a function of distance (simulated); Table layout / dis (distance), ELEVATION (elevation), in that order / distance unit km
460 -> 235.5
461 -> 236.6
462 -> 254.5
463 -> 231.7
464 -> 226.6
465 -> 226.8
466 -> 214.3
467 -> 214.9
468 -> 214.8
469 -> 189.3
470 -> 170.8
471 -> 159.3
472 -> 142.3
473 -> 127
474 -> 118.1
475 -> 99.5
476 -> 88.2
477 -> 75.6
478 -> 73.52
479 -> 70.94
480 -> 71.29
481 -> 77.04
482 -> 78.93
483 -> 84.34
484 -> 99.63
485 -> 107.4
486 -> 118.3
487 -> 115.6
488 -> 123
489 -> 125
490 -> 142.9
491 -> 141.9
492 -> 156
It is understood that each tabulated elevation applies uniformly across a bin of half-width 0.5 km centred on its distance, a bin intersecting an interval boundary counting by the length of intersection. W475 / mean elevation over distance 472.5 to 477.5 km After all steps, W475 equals 102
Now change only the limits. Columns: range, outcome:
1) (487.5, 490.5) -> 130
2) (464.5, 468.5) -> 218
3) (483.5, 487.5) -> 110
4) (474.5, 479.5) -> 81.6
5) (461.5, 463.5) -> 243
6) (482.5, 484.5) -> 92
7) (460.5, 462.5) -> 246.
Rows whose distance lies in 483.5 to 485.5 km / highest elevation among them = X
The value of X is 107.4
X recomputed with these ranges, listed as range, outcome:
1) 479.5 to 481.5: 77.04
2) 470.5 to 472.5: 159.3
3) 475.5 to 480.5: 88.2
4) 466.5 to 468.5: 214.9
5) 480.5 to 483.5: 84.34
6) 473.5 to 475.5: 118.1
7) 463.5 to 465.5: 226.8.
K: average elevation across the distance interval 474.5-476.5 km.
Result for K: 93.8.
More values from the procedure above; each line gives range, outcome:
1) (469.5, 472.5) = 157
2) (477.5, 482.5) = 74.3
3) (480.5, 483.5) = 80.1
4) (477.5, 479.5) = 72.2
